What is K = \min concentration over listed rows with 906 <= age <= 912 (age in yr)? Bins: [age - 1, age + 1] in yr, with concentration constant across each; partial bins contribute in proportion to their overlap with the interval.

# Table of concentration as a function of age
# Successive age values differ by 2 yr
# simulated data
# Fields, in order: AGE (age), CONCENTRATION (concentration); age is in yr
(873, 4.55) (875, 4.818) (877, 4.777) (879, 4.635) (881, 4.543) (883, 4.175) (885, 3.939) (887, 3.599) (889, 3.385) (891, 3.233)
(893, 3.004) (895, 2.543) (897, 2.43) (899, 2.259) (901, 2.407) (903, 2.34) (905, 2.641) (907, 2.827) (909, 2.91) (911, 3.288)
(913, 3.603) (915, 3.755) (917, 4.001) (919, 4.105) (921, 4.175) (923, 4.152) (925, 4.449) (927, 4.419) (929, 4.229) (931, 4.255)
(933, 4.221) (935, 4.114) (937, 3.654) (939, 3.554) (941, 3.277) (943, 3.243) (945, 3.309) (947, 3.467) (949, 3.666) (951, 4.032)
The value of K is 2.827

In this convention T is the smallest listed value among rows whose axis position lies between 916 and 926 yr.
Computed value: 4.001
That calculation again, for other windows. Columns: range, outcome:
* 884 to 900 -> 2.259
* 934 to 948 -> 3.243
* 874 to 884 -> 4.175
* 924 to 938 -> 3.654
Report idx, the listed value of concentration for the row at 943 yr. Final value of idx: 3.243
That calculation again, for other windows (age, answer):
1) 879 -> 4.635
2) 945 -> 3.309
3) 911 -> 3.288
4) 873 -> 4.55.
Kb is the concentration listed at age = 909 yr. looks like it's 2.91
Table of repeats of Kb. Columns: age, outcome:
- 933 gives 4.221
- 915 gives 3.755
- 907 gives 2.827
